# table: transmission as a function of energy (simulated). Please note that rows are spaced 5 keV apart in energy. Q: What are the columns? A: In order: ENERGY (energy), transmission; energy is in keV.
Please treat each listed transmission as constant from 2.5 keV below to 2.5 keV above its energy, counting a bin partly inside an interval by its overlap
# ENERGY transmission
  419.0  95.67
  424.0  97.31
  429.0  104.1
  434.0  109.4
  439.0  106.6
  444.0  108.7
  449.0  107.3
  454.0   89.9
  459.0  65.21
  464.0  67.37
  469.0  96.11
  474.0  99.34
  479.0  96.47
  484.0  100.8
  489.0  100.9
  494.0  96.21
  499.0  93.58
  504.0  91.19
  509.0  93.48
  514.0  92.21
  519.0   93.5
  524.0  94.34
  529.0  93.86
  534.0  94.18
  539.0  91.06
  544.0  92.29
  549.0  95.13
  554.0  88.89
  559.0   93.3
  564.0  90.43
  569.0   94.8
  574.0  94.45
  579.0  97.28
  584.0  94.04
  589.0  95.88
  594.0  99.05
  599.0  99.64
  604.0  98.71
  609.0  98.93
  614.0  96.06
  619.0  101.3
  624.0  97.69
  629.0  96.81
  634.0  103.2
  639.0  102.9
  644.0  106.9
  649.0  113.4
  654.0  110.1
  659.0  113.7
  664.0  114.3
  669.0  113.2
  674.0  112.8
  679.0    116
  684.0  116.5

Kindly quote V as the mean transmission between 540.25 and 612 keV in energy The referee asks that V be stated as 95.1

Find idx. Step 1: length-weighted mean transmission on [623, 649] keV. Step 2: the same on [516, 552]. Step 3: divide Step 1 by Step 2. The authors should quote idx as 1.10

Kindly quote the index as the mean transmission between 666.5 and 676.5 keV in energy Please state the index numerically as 113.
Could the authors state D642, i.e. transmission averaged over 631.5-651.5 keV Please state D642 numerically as 107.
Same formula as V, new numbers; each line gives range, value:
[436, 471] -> 91.8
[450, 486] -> 88.5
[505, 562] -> 92.9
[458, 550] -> 92.3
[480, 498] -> 98.6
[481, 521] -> 95.3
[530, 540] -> 93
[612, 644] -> 100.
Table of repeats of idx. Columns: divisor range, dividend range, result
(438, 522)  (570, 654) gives 1.07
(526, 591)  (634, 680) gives 1.19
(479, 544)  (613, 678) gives 1.13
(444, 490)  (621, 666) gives 1.16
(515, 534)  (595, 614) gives 1.05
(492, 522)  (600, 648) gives 1.08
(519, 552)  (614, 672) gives 1.14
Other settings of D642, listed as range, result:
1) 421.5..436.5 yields 104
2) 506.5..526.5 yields 93.4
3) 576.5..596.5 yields 96.6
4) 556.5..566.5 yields 91.9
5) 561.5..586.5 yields 94.2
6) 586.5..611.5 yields 98.4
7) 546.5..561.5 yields 92.4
